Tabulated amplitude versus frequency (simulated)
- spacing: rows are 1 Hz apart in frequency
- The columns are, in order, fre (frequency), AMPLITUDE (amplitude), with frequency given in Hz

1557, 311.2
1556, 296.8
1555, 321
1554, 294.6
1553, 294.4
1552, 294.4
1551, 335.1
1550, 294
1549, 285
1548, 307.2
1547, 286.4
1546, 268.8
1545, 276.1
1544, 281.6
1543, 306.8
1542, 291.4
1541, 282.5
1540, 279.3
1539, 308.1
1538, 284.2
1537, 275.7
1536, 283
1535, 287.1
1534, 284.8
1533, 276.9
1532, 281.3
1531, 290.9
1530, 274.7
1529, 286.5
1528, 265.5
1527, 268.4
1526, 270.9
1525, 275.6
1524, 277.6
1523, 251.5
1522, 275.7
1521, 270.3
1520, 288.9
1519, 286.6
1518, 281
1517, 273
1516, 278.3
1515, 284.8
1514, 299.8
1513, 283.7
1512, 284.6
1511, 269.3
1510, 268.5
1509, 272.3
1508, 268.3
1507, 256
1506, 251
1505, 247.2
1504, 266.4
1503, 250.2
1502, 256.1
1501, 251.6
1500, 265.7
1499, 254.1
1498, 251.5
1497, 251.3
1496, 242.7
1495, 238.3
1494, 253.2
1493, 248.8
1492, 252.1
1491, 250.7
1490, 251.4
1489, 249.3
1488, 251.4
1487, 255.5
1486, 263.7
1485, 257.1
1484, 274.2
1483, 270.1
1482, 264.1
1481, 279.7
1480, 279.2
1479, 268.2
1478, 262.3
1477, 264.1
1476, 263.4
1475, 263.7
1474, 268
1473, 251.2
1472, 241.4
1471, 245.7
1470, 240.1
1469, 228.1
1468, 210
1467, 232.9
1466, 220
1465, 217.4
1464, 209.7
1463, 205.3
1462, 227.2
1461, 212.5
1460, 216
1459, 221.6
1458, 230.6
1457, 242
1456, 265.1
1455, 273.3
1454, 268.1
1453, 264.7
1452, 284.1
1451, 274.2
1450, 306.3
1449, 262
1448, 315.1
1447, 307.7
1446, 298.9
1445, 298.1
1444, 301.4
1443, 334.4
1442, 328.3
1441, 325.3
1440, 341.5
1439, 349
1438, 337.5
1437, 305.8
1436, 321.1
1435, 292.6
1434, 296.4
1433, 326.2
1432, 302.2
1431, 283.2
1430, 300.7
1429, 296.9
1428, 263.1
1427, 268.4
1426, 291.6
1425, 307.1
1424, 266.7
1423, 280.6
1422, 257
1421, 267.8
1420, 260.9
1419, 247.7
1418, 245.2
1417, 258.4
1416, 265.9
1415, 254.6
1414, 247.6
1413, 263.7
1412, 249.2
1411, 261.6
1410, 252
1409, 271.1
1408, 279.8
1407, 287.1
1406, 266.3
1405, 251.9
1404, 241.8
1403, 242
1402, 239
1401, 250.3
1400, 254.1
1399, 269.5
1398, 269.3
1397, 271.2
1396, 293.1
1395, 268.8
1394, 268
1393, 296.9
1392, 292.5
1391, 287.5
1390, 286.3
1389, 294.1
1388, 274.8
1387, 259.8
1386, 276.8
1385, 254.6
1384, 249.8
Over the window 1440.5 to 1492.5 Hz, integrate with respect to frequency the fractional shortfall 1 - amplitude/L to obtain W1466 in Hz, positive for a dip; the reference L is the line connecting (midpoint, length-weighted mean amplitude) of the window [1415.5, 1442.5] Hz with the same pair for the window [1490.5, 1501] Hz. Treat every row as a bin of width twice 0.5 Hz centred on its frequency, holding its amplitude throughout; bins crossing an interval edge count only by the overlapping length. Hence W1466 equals 1.6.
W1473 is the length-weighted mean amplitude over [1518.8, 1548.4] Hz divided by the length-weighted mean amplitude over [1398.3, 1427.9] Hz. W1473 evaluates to 1.07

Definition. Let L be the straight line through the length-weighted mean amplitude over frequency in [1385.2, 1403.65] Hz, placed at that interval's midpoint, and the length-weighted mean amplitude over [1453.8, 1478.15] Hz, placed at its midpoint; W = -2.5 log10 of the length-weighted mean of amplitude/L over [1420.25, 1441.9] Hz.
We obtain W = -0.18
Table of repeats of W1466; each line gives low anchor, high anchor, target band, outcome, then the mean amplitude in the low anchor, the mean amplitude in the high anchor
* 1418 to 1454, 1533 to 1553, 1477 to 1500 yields 2.7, 295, 290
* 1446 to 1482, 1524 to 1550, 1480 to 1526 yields 0.8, 253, 283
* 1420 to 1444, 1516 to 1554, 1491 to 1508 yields 2.2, 301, 284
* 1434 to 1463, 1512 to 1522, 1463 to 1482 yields 2.5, 285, 283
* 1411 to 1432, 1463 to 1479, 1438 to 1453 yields -3.1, 269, 241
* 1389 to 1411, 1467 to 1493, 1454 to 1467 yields 1.4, 269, 256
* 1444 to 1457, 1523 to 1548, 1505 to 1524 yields 0.6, 284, 282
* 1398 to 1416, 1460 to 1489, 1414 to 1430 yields -0.8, 258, 247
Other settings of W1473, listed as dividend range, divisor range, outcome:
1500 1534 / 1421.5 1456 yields 0.92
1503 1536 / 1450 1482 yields 1.11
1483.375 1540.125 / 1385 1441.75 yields 0.96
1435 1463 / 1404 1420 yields 1.10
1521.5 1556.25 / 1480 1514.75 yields 1.10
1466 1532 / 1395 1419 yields 1.01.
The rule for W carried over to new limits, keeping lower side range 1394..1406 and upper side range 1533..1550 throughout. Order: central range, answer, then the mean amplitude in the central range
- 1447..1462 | 0.040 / 260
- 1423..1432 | -0.080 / 285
